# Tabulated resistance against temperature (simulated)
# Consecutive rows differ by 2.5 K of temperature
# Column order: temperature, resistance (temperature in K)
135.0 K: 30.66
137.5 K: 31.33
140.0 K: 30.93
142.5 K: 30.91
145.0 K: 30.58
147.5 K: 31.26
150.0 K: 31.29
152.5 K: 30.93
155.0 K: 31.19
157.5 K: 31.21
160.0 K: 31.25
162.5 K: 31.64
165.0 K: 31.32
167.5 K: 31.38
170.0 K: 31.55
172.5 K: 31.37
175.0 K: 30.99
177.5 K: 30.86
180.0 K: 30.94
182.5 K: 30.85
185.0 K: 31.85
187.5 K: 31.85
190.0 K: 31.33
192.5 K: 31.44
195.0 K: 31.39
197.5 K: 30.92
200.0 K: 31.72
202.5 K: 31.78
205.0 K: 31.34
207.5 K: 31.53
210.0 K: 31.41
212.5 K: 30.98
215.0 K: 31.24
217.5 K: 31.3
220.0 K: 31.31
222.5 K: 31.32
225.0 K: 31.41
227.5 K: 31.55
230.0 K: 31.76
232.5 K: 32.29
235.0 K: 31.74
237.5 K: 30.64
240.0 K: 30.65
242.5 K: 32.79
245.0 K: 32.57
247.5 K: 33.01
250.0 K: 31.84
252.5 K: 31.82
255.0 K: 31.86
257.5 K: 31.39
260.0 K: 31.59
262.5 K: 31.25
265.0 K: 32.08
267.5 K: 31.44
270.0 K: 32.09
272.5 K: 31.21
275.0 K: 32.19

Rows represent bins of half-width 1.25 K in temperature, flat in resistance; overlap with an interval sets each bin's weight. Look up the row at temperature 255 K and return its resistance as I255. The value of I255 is 31.86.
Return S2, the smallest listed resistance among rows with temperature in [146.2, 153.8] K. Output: 30.93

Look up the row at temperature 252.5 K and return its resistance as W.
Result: 31.82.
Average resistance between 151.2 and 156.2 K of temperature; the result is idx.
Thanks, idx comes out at 31.1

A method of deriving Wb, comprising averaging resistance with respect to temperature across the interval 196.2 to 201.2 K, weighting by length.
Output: 31.3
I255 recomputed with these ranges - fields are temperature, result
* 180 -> 30.94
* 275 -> 32.19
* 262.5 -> 31.25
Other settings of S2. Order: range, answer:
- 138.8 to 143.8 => 30.91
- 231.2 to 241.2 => 30.64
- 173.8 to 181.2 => 30.86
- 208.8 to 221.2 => 30.98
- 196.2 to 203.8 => 30.92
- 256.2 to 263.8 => 31.25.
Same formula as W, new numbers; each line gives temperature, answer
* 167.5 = 31.38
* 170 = 31.55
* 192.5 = 31.44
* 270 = 32.09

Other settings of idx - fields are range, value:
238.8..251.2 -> 32.2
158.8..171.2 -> 31.4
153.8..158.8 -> 31.2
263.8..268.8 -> 31.8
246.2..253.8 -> 32.2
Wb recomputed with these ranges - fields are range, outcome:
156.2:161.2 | 31.2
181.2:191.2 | 31.5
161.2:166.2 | 31.5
